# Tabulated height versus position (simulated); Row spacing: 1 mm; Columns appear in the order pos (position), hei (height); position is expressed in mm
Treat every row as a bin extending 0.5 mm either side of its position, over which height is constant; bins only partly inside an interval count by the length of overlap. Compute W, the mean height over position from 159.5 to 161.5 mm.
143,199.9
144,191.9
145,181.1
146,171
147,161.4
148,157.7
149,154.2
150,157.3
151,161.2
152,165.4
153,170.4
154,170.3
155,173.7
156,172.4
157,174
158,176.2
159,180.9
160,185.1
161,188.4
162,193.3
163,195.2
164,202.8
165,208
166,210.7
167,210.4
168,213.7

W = 187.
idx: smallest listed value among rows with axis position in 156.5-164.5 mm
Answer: 174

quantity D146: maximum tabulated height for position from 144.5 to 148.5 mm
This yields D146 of 181.1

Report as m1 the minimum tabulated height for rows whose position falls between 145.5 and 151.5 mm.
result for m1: 154.2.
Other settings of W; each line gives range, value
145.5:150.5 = 160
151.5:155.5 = 170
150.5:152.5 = 163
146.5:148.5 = 160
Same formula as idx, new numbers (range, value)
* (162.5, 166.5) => 195.2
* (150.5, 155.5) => 161.2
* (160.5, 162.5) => 188.4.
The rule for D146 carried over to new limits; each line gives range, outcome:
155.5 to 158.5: 176.2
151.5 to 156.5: 173.7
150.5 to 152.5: 165.4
